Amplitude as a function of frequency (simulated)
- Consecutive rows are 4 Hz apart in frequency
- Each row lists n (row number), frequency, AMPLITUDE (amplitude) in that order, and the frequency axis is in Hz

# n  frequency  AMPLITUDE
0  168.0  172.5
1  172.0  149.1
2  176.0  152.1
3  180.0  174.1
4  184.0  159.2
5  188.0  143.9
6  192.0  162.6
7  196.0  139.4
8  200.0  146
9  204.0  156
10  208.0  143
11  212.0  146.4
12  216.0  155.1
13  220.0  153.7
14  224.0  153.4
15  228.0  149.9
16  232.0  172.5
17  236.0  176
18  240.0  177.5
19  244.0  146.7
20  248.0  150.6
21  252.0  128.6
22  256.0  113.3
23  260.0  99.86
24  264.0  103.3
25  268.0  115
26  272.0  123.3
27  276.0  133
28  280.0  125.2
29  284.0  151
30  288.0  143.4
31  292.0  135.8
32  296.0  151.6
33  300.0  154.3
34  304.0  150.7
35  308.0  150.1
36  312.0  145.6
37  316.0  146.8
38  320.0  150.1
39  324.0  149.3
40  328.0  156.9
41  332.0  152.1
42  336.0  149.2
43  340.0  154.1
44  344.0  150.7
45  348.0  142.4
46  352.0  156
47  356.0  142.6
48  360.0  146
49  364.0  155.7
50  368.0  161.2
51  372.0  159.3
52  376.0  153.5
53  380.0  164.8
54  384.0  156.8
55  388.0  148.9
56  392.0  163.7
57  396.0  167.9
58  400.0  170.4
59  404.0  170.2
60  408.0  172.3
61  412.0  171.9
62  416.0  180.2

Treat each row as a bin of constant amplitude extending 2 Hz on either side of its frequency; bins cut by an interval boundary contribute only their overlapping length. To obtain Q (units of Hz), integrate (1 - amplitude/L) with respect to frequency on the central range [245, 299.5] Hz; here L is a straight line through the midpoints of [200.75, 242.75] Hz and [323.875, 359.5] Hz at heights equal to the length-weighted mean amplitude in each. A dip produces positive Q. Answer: 8.7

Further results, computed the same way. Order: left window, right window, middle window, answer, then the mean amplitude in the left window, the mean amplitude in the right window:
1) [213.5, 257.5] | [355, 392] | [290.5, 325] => 1.26 Hz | 153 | 155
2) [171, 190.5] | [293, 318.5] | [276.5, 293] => 1.31 Hz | 156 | 149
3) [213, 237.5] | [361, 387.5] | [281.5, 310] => 1.92 Hz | 159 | 158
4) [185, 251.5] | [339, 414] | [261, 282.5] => 4.95 Hz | 154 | 158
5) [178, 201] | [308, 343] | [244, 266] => 4.47 Hz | 155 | 150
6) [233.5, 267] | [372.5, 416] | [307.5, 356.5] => 0.86 Hz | 137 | 165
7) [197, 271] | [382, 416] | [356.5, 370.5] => 0.70 Hz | 143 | 166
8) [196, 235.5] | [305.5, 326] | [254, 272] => 4.93 Hz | 153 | 148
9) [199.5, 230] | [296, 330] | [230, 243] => -1.94 Hz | 151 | 151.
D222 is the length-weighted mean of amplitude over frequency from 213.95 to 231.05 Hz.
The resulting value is 154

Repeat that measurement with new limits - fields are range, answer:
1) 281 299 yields 145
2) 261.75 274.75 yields 115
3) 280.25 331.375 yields 148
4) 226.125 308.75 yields 140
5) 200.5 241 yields 157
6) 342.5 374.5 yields 152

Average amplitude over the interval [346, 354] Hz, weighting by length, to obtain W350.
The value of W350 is 149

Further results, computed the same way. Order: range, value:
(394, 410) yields 170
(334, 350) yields 149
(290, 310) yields 148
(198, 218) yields 149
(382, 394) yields 156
